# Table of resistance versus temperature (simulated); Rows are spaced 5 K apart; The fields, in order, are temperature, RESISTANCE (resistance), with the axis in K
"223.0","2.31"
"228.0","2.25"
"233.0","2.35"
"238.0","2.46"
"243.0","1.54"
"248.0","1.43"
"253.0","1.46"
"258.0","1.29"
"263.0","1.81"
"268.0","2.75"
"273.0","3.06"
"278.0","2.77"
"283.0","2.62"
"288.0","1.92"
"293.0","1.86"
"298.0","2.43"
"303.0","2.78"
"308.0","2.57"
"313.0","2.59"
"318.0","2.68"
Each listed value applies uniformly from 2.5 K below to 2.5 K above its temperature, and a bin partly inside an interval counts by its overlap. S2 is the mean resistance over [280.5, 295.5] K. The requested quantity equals 2.13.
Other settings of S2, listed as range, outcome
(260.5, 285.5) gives 2.6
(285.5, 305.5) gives 2.25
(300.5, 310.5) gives 2.67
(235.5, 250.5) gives 1.81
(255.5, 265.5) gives 1.55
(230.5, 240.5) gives 2.41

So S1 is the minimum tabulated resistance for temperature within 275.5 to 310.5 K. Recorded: 1.86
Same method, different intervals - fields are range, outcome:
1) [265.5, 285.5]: 2.62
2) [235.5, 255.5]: 1.43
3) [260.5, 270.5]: 1.81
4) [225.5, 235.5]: 2.25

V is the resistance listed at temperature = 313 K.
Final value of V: 2.59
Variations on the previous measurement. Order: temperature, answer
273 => 3.06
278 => 2.77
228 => 2.25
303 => 2.78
